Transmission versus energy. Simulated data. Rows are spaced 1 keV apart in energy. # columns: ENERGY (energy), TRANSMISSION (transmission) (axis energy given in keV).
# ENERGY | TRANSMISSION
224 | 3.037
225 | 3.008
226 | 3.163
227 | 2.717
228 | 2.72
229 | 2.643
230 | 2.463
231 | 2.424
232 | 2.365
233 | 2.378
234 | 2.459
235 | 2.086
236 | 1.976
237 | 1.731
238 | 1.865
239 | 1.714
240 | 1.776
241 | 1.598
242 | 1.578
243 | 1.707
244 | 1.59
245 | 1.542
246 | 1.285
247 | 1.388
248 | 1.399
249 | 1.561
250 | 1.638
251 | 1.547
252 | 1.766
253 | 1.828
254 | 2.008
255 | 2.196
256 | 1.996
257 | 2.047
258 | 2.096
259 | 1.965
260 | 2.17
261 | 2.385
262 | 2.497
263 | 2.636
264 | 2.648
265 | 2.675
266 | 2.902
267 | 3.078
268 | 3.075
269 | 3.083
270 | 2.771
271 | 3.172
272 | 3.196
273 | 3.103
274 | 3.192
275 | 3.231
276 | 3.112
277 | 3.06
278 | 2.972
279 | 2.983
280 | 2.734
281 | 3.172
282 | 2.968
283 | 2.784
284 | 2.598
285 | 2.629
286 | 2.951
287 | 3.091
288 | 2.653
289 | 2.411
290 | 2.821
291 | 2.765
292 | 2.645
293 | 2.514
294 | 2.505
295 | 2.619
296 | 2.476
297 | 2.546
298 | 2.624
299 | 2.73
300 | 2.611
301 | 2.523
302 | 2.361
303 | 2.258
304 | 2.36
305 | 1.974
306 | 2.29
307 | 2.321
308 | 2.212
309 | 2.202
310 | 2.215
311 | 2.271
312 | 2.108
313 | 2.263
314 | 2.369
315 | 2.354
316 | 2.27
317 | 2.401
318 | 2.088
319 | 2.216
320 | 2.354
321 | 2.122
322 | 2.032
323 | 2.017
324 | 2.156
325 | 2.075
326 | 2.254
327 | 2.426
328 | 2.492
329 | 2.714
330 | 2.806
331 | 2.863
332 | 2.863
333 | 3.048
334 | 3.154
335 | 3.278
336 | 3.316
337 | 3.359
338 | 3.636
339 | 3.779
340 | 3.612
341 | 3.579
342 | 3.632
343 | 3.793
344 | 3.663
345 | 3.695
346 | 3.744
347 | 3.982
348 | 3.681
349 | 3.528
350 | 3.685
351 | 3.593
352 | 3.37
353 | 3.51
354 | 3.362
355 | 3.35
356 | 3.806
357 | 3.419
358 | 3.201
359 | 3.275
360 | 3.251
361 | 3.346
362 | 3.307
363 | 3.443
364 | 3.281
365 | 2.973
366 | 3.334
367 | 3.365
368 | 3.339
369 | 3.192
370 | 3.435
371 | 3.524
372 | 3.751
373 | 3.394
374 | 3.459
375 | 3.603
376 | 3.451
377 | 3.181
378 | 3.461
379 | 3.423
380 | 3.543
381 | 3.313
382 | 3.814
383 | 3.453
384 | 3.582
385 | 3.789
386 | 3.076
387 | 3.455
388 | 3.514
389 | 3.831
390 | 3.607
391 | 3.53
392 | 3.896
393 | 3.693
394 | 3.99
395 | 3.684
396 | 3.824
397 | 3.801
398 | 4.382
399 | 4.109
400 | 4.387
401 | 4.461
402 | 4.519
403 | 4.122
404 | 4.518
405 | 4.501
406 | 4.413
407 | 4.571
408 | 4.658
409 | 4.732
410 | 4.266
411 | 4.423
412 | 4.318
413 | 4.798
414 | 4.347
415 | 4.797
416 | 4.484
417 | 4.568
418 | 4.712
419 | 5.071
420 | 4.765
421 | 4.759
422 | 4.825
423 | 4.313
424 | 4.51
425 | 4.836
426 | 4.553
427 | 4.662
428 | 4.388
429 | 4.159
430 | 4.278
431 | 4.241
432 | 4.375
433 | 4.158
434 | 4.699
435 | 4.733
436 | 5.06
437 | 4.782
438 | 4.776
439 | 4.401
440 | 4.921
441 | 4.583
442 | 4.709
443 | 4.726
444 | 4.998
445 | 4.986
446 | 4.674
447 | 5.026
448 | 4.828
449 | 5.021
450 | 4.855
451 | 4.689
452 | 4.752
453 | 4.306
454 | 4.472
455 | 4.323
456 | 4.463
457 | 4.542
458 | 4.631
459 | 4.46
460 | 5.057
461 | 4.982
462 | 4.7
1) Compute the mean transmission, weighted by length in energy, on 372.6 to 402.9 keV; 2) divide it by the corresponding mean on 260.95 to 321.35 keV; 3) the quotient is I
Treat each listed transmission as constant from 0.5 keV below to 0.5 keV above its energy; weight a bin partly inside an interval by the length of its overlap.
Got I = 1.41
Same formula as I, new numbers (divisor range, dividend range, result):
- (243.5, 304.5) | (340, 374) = 1.40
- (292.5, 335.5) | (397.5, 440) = 1.87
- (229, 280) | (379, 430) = 1.84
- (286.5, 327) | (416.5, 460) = 1.95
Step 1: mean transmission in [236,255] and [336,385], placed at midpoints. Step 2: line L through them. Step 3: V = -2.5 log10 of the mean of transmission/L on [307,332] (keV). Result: 0.22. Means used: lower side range 1.66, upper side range 3.49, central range 2.31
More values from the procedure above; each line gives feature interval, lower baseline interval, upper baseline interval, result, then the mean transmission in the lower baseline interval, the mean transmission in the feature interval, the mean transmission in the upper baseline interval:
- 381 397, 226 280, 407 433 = 0.14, 2.31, 3.64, 4.55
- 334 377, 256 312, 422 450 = 0.03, 2.64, 3.48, 4.65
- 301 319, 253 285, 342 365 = 0.34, 2.71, 2.26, 3.5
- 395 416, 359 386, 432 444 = -0.08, 3.41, 4.38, 4.69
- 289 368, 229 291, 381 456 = 0.14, 2.38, 2.88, 4.38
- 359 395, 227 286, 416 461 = 0.12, 2.36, 3.47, 4.65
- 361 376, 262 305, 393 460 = 0.13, 2.78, 3.39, 4.54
